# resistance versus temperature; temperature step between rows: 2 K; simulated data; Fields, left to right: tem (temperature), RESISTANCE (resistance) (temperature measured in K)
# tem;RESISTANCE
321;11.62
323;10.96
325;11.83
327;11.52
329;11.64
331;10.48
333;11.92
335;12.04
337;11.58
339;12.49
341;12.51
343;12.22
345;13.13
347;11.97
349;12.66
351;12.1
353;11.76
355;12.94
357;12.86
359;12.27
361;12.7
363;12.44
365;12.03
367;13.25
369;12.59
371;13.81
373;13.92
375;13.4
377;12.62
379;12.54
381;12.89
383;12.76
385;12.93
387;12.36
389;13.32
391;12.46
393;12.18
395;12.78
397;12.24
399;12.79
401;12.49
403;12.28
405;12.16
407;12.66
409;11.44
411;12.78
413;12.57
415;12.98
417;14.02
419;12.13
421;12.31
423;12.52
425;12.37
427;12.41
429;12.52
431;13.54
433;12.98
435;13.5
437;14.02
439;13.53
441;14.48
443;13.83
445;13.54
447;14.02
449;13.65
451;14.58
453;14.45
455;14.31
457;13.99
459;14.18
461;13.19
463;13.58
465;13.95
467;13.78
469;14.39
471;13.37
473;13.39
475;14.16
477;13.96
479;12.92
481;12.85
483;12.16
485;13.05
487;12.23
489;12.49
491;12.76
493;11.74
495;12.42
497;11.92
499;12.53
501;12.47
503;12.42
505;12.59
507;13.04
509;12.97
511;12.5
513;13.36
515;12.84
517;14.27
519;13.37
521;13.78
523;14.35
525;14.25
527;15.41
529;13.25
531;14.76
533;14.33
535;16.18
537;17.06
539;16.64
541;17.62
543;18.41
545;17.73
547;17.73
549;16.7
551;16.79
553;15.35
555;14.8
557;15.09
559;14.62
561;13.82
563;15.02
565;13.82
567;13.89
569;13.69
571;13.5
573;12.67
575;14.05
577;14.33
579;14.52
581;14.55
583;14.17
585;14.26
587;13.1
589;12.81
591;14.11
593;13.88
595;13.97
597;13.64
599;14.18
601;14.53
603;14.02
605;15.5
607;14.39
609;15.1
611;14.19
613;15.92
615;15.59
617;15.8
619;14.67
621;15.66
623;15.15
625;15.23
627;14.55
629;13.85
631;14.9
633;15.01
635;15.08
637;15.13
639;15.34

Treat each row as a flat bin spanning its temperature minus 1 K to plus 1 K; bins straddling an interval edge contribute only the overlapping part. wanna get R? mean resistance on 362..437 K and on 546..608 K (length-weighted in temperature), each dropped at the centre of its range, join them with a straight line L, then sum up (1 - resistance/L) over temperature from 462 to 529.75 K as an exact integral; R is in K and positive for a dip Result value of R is 2.3 K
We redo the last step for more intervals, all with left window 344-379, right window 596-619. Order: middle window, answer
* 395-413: 0.95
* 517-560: -4.16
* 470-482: 0.22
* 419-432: 0.68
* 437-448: -0.40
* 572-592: 1.00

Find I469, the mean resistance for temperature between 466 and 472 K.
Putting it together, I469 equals 13.8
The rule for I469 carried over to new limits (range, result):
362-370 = 12.6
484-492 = 12.6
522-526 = 14.3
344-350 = 12.6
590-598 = 13.9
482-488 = 12.5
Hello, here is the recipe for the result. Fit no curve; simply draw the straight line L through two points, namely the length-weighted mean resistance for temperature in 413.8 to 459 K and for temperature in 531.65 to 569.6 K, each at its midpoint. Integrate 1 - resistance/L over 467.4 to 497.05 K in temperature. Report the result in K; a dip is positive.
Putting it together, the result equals 2.9 K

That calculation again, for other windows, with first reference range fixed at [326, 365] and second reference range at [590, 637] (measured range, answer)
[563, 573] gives 0.4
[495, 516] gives 1.6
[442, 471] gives -1.5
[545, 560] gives -1.9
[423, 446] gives -0.5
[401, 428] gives 0.7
